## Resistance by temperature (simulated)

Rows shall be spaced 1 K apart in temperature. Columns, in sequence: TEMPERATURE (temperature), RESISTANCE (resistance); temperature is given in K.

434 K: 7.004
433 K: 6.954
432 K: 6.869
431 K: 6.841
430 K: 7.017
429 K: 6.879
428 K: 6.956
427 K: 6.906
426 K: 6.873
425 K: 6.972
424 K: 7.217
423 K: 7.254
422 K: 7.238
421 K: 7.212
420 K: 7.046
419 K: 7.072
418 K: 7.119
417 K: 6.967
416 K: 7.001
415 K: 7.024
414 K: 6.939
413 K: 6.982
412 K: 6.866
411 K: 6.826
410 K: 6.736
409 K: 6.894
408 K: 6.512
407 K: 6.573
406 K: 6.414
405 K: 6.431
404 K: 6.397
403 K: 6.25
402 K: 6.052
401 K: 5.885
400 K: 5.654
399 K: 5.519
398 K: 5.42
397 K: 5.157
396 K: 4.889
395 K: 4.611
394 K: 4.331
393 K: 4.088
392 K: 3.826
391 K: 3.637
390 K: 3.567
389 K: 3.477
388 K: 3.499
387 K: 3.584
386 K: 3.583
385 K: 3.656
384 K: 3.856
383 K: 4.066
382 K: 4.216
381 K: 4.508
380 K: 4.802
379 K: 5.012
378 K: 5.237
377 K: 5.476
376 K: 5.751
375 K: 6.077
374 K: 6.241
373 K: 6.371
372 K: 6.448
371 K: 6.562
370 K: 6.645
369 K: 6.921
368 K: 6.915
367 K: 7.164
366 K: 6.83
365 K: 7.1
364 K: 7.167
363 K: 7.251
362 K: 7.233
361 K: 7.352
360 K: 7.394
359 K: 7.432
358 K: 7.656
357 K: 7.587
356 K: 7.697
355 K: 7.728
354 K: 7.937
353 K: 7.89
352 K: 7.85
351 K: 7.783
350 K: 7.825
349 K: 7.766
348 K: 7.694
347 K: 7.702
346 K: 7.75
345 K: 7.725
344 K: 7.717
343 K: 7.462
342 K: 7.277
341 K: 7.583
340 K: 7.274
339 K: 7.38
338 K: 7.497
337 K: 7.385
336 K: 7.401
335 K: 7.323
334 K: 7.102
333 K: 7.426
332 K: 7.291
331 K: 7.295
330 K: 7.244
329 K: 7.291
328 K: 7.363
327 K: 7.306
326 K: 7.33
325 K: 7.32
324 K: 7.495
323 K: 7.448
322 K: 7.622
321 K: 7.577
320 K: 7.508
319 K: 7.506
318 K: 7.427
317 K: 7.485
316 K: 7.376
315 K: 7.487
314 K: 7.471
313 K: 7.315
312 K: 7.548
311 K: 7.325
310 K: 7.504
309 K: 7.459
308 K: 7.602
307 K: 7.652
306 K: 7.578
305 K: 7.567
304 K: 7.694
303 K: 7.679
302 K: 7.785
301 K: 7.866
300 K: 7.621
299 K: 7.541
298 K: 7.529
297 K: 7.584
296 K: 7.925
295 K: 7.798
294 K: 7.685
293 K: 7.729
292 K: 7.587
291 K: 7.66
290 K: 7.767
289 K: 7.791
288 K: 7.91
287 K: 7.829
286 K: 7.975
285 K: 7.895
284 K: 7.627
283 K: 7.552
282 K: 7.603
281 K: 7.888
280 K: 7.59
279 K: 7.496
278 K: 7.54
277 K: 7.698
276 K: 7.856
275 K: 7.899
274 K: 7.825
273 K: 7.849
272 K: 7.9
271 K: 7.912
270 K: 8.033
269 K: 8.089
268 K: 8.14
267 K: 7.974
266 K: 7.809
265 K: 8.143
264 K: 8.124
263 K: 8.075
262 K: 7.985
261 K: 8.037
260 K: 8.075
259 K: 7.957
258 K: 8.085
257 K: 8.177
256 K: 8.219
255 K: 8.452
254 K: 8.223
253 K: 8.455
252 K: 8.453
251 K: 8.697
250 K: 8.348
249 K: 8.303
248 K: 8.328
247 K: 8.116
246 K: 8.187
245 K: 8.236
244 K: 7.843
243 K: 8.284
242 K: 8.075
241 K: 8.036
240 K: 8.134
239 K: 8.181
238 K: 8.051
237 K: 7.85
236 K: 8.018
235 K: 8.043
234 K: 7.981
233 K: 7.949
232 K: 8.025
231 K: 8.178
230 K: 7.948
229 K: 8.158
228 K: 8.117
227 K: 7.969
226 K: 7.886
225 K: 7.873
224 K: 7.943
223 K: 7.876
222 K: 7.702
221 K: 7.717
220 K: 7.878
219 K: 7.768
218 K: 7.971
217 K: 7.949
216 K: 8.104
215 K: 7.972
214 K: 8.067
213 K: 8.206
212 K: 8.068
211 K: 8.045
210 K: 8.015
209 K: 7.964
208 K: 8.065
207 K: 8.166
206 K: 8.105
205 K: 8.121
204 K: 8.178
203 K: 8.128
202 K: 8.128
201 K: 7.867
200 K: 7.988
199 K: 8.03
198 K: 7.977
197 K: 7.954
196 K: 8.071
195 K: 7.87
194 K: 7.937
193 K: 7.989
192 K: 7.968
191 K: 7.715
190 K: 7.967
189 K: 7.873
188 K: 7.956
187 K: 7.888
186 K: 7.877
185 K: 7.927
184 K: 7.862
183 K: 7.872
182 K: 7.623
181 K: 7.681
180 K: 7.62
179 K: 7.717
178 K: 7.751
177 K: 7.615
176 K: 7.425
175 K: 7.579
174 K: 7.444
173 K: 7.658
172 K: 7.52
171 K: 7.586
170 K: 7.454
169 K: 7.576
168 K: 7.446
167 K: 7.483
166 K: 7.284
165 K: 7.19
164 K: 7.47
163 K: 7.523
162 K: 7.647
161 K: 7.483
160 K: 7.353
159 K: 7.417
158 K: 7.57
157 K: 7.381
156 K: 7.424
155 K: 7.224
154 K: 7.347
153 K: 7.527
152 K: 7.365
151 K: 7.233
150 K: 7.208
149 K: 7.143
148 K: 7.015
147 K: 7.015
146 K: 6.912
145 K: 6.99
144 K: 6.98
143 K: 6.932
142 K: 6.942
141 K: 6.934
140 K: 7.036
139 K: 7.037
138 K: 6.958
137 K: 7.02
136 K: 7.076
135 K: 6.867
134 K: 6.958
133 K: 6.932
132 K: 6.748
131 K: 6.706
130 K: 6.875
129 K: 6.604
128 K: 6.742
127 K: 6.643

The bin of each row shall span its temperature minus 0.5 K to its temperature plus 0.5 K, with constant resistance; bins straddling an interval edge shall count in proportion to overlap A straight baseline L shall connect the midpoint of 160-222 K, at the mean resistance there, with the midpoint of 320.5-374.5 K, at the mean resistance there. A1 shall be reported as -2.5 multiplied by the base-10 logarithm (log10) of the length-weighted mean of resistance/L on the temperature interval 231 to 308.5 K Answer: -0.05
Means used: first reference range 7.81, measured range 7.93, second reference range 7.35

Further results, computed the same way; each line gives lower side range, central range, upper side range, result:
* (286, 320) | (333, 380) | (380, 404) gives -0.229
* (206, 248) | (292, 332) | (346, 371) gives 0.016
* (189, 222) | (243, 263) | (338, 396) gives -0.103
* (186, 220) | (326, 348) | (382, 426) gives -0.148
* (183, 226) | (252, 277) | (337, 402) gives -0.104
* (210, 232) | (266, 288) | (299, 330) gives -0.018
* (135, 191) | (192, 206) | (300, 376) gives -0.086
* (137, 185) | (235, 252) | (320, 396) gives -0.167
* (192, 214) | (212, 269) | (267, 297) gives -0.021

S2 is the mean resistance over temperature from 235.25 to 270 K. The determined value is 8.15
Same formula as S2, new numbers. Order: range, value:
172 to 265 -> 8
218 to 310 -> 7.92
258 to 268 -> 8.03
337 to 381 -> 7.05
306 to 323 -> 7.49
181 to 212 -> 7.97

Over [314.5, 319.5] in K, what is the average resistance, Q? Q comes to 7.46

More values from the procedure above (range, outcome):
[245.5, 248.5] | 8.21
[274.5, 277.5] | 7.82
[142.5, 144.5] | 6.96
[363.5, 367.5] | 7.07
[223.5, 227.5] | 7.92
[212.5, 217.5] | 8.06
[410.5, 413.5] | 6.89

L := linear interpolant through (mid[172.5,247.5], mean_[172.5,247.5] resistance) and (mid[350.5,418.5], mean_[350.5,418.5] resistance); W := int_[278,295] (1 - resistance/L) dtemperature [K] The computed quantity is -1.5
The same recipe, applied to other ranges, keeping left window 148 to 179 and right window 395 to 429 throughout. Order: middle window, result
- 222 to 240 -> -2.0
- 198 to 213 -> -1.6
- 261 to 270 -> -1.2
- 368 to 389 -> 4.9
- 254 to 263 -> -1.3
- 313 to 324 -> -0.9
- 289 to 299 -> -1.0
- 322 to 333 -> -0.8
